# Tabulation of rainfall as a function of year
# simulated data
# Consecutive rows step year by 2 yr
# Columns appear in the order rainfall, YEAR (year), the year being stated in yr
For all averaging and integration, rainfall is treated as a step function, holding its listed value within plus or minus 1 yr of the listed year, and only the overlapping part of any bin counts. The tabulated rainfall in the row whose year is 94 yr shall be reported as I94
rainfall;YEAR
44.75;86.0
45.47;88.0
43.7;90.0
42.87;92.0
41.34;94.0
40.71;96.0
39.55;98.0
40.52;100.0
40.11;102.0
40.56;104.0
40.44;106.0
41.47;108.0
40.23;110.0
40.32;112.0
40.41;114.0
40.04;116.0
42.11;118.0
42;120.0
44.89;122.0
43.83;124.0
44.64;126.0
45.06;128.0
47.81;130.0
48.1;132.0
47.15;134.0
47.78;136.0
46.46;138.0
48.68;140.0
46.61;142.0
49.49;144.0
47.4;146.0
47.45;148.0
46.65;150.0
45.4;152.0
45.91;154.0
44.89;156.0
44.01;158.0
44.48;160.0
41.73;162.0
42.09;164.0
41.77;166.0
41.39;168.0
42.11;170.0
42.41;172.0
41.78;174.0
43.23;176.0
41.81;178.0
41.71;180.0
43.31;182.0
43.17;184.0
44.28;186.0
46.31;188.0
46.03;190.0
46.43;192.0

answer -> 41.34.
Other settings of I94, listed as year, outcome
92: 42.87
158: 44.01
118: 42.11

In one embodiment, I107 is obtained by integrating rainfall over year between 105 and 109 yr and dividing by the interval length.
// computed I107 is 41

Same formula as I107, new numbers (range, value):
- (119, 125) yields 43.6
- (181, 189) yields 44.3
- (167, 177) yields 42.2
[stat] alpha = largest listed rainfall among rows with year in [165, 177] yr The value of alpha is 43.23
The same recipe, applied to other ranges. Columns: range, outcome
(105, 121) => 42.11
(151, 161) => 45.91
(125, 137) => 48.1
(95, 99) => 40.71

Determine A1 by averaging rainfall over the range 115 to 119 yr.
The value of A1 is 41.1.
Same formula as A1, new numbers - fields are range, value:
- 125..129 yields 44.9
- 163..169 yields 41.8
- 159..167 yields 42.5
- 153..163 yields 44.2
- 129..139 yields 47.5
